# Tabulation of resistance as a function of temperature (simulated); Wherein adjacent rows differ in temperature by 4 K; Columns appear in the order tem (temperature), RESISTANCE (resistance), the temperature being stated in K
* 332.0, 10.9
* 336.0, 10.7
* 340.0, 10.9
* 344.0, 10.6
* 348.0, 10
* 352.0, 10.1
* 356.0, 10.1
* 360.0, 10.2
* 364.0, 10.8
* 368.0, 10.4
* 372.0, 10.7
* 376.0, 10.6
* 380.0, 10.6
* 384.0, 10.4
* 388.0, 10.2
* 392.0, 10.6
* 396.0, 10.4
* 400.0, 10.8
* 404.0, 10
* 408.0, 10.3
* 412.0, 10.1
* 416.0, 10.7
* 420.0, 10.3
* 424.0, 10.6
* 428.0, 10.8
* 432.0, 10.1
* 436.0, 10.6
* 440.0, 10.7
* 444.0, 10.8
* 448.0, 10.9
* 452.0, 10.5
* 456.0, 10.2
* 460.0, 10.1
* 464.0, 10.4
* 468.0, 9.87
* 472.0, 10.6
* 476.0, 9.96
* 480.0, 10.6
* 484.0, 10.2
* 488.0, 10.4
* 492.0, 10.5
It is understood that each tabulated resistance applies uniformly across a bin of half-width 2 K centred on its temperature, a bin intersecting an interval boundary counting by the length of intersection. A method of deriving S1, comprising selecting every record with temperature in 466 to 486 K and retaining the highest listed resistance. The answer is 10.6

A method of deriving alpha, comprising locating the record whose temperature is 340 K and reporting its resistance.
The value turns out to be 10.9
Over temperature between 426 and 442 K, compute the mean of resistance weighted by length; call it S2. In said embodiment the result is 10.5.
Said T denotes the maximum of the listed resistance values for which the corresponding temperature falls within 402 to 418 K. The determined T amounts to 10.7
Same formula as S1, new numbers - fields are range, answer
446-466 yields 10.9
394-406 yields 10.8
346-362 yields 10.2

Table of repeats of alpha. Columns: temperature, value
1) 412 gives 10.1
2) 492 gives 10.5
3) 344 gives 10.6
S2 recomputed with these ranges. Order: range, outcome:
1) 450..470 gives 10.2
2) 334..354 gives 10.5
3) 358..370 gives 10.5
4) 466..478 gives 10.1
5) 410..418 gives 10.4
